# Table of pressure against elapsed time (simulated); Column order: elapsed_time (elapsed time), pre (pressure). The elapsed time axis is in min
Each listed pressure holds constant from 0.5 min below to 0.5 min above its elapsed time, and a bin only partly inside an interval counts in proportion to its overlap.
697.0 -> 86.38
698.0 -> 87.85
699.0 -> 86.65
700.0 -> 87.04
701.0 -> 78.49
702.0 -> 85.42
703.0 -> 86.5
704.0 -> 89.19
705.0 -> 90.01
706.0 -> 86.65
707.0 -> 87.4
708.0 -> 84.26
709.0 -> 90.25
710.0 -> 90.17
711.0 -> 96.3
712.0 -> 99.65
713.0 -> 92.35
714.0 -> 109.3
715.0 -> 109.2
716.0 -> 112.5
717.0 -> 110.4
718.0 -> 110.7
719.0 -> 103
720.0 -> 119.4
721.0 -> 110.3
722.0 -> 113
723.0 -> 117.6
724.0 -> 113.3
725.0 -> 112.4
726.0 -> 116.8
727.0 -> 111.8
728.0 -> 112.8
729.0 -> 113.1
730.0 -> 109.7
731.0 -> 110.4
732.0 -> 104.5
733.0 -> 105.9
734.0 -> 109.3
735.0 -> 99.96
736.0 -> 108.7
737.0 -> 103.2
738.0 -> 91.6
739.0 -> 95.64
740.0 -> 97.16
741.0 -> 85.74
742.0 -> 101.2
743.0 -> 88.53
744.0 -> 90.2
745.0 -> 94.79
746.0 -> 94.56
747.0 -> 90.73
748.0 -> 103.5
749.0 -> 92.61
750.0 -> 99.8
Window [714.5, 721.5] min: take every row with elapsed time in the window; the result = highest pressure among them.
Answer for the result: 119.4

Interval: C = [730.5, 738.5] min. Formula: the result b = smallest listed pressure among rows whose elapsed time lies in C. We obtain 91.6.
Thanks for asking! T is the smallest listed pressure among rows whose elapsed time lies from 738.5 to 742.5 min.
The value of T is 85.74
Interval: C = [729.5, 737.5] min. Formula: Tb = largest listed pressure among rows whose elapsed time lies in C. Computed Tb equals 110.4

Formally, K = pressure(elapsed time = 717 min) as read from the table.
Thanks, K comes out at 110.4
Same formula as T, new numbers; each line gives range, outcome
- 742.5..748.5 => 88.53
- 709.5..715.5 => 90.17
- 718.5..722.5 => 103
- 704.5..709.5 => 84.26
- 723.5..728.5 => 111.8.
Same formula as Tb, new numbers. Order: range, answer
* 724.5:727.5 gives 116.8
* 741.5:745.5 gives 101.2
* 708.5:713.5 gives 99.65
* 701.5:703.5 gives 86.5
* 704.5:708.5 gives 90.01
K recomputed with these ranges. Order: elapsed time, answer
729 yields 113.1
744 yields 90.2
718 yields 110.7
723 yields 117.6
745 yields 94.79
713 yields 92.35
